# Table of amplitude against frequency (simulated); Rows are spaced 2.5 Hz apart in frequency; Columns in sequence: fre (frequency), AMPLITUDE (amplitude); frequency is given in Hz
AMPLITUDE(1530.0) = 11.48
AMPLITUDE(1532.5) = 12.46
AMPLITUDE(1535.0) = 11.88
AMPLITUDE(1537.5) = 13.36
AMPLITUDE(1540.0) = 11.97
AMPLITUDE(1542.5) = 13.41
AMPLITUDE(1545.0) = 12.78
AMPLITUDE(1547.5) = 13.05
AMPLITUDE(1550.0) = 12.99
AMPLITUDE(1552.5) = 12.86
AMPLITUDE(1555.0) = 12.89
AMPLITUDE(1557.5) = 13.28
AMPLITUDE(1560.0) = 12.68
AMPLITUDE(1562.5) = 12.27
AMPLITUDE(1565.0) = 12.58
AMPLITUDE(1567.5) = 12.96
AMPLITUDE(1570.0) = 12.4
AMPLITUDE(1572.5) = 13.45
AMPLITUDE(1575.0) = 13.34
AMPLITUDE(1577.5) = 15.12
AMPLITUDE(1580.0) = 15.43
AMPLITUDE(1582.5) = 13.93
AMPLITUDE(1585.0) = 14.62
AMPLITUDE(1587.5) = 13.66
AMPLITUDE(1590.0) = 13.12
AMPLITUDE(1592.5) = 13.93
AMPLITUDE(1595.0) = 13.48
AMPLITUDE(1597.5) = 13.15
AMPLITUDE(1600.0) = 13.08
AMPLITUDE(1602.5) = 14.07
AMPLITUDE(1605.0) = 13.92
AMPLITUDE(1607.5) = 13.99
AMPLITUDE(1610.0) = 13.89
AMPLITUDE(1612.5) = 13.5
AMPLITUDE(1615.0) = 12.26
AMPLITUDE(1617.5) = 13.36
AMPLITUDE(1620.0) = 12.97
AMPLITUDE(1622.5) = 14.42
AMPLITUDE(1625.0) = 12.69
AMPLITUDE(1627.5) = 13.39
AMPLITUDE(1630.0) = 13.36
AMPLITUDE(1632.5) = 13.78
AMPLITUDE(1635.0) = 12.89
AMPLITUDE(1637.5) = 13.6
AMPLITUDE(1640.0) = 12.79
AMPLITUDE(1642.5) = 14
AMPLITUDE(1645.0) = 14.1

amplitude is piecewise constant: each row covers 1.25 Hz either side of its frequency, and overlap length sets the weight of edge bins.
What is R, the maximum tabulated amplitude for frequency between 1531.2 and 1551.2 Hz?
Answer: 13.41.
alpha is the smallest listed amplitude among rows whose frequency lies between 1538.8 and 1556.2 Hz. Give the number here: 11.97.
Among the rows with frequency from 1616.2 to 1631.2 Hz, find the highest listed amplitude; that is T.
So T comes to 14.42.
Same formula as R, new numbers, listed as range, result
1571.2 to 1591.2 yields 15.43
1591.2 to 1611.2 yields 14.07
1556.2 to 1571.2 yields 13.28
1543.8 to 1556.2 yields 13.05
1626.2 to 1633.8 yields 13.78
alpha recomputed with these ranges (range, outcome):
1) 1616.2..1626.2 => 12.69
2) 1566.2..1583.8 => 12.4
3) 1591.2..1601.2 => 13.08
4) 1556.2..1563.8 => 12.27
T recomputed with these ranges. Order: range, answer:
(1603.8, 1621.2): 13.99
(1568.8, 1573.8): 13.45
